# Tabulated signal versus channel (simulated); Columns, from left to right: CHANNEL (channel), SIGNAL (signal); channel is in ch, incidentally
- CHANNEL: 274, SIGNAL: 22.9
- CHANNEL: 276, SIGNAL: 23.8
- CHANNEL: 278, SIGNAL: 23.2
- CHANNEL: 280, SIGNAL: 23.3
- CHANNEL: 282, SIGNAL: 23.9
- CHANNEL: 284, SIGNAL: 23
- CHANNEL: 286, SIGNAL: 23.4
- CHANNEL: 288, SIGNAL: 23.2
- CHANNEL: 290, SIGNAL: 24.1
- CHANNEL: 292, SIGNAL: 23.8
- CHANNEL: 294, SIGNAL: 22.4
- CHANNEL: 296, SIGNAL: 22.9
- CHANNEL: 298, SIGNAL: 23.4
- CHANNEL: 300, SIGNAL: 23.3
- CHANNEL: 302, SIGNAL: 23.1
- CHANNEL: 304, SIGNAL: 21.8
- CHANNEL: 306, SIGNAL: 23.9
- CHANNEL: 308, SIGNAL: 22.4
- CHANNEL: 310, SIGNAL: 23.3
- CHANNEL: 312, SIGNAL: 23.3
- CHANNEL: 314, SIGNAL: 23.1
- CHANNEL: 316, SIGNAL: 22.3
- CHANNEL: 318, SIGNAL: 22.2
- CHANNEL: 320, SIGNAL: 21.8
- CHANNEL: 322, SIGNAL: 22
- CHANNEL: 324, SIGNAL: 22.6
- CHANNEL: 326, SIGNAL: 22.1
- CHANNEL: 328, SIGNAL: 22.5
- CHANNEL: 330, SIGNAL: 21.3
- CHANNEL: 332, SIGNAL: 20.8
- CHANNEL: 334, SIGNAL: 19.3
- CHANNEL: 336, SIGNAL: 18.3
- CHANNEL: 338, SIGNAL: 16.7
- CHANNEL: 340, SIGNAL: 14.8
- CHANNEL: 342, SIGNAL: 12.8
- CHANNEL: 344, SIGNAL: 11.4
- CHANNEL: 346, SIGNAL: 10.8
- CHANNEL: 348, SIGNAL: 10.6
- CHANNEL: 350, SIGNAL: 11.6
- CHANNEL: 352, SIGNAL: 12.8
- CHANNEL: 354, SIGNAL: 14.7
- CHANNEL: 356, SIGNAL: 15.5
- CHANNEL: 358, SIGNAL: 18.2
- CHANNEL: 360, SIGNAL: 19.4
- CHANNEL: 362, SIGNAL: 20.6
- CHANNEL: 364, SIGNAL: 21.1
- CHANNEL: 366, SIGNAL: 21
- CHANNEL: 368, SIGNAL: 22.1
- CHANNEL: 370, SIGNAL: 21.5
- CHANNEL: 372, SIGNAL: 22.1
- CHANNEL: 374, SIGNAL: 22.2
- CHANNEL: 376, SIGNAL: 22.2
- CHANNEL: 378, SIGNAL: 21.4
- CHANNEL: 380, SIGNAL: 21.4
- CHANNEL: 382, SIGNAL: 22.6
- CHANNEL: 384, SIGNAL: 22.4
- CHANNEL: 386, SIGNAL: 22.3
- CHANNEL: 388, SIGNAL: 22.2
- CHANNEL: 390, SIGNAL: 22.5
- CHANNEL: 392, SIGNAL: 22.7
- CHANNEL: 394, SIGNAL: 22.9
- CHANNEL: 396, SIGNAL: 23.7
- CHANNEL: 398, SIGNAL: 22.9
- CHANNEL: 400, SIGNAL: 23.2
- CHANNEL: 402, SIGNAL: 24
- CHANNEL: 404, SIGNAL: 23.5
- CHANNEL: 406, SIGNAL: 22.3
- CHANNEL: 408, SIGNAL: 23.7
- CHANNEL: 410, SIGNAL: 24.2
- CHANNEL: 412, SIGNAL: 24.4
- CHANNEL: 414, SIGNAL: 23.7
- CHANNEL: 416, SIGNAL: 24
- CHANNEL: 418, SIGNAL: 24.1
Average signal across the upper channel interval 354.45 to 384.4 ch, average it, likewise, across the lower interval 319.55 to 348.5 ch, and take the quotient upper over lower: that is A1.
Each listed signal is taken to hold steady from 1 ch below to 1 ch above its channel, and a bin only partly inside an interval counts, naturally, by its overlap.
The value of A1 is 1.2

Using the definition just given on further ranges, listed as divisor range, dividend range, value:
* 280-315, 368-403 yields 0.97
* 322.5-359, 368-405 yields 1.36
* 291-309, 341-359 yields 0.57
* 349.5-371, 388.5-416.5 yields 1.28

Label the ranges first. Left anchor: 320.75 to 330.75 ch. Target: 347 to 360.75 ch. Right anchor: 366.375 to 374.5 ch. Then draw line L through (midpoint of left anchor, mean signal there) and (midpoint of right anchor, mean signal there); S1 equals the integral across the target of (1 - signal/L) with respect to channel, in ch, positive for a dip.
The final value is 4.6 ch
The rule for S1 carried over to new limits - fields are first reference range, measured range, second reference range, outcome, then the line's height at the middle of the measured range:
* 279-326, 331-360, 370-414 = 9.9 ch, 22.9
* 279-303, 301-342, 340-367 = -3.5 ch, 19.5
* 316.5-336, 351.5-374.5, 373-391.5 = 2.7 ch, 21.9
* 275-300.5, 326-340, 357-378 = 1.6 ch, 22.1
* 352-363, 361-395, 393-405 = -3.0 ch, 20.3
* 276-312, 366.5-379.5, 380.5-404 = 0.6 ch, 22.9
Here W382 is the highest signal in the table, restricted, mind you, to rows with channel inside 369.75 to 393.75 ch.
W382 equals 22.7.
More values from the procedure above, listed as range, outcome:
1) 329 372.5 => 22.1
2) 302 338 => 23.9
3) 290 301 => 24.1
